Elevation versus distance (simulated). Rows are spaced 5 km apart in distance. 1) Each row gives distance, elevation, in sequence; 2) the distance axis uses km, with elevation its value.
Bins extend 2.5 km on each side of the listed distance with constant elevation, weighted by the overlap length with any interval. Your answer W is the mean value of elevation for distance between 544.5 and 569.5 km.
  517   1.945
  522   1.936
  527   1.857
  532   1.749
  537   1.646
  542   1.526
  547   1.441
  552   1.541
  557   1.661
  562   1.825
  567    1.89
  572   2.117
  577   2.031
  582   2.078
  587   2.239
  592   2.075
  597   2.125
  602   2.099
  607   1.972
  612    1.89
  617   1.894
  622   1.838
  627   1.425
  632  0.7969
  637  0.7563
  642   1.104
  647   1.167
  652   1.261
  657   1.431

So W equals 1.67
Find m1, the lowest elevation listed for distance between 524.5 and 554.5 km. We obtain 1.441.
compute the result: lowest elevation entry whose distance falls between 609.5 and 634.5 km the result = 0.7969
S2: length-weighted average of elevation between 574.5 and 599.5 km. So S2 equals 2.11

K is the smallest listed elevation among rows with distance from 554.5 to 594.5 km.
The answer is 1.661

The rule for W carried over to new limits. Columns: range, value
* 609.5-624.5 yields 1.87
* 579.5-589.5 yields 2.16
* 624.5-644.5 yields 1.02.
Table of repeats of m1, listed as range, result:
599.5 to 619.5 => 1.89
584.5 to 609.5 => 1.972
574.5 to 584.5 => 2.031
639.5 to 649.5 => 1.104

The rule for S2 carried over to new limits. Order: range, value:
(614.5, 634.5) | 1.49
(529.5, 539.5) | 1.7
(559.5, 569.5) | 1.86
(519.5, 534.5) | 1.85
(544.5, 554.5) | 1.49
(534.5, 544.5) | 1.59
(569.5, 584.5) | 2.08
